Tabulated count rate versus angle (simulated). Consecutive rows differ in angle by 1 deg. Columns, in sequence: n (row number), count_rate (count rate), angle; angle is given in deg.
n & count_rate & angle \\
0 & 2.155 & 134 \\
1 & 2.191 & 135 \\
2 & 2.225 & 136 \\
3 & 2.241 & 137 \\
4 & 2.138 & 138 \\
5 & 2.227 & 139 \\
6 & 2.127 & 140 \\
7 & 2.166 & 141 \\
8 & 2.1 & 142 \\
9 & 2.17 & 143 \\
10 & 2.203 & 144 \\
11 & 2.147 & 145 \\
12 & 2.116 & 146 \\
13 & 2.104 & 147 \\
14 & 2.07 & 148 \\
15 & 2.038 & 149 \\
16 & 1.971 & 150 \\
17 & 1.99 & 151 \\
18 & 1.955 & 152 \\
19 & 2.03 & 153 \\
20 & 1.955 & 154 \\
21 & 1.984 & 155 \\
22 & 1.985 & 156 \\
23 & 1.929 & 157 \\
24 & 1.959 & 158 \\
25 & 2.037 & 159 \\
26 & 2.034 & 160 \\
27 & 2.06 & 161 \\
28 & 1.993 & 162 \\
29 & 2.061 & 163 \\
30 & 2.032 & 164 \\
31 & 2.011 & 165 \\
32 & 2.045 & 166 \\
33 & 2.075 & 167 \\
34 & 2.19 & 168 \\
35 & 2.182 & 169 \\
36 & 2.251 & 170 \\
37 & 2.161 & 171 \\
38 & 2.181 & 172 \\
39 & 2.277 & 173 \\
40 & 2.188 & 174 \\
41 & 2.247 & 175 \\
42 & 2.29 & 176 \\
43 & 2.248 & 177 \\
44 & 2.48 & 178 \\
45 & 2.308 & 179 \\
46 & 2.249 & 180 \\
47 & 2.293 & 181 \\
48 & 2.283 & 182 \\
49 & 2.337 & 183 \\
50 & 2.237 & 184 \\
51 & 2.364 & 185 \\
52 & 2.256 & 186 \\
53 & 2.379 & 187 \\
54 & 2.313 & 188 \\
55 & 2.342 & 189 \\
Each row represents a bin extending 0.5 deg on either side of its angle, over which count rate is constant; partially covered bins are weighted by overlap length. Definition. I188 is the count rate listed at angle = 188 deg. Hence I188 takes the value 2.313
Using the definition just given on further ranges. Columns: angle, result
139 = 2.227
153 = 2.03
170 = 2.251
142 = 2.1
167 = 2.075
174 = 2.188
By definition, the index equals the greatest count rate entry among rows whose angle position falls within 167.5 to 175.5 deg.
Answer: 2.277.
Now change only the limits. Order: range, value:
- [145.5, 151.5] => 2.116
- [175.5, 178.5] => 2.48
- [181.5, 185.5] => 2.364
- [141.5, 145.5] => 2.203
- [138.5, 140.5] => 2.227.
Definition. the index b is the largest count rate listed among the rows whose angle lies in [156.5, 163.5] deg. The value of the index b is 2.061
